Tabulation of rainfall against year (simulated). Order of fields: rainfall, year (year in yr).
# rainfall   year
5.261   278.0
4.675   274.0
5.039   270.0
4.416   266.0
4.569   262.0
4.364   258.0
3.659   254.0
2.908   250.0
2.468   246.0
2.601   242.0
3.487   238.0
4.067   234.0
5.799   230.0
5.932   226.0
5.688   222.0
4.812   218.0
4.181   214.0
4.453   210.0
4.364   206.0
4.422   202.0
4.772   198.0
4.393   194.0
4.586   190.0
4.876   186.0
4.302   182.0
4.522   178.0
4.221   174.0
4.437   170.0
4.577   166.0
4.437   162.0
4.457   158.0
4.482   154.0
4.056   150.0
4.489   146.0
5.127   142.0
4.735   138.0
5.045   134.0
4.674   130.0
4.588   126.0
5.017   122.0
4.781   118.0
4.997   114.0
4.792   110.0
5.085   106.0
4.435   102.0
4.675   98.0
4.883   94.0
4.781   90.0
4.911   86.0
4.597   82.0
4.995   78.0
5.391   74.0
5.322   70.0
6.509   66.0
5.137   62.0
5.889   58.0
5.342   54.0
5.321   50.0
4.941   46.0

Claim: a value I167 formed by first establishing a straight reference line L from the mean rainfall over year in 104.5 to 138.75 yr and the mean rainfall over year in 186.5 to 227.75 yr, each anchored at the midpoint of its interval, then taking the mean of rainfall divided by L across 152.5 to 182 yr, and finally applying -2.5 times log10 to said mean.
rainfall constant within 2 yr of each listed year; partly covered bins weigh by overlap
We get 0.09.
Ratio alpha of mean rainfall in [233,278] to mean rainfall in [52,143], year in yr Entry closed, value 0.8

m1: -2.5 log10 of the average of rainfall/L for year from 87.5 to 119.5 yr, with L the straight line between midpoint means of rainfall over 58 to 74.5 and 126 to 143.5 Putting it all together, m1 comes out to 0.09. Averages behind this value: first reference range 5.64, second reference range 4.85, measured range 4.81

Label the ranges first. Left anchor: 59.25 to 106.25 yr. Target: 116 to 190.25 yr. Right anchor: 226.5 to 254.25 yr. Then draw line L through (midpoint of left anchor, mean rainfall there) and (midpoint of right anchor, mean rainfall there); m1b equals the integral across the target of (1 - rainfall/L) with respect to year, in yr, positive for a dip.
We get -2.5 yr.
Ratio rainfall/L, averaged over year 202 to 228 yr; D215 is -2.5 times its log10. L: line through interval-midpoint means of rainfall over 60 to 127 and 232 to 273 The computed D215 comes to -0.20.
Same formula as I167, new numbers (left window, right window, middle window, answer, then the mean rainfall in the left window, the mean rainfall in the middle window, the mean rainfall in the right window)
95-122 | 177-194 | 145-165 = 0.064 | 4.81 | 4.39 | 4.55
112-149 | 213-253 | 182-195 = -0.032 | 4.81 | 4.59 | 4.18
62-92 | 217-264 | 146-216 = 0.026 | 5.21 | 4.44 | 4.18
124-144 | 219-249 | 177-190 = -0.005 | 4.83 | 4.57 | 4.26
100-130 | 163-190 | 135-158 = 0.014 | 4.8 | 4.59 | 4.49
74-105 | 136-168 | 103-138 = -0.040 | 4.81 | 4.85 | 4.54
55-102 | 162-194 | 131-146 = -0.029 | 5.16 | 4.89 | 4.49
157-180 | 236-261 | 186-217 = -0.134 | 4.44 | 4.49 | 3.3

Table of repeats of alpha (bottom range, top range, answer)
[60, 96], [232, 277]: 0.75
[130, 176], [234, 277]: 0.85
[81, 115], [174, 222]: 0.95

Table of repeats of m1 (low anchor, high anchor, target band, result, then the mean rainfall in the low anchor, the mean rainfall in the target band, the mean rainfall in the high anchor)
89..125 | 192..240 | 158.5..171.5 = 0.064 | 4.82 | 4.48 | 4.7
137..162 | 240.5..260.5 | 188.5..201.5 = -0.155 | 4.54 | 4.56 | 3.25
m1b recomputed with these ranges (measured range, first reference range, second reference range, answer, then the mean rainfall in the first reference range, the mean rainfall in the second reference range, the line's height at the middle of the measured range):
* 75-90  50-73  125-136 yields 1.37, 5.6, 4.79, 5.35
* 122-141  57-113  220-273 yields 0.13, 5.08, 4.24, 4.84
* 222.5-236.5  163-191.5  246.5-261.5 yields -4.81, 4.5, 3.62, 3.9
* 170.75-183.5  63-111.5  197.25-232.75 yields 1.54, 5.04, 4.92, 4.96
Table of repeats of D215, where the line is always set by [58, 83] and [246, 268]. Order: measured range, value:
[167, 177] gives 0.04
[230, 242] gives 0.03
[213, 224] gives -0.19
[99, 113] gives 0.07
